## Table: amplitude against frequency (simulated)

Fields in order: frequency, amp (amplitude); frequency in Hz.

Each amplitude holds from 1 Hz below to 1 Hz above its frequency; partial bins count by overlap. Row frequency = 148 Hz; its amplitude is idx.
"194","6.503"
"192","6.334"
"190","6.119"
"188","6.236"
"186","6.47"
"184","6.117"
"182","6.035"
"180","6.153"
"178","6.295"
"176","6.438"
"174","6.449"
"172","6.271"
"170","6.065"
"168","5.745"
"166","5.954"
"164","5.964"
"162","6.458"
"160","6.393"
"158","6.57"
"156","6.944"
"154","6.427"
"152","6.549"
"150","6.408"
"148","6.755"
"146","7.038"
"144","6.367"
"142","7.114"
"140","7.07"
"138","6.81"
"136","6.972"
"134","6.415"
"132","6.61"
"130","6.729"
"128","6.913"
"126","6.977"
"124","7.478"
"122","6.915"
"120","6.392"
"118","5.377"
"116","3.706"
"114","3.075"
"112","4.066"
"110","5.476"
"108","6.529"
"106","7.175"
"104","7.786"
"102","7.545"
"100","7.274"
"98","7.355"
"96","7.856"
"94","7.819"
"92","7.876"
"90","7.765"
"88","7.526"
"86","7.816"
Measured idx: 6.755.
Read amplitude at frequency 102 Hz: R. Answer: 7.545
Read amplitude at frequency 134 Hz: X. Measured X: 6.415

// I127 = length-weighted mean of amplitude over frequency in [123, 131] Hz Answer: 7.02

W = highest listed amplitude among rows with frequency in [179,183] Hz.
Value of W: 6.153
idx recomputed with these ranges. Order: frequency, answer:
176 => 6.438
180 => 6.153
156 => 6.944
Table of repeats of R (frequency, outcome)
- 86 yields 7.816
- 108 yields 6.529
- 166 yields 5.954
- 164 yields 5.964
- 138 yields 6.81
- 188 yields 6.236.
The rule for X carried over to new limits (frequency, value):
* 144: 6.367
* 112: 4.066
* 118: 5.377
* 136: 6.972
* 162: 6.458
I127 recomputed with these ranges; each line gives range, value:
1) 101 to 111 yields 6.9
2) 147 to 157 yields 6.62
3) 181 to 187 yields 6.21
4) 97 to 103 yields 7.39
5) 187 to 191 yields 6.18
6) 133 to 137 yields 6.69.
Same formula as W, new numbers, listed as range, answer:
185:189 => 6.47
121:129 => 7.478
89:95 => 7.876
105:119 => 7.175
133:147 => 7.114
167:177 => 6.449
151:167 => 6.944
